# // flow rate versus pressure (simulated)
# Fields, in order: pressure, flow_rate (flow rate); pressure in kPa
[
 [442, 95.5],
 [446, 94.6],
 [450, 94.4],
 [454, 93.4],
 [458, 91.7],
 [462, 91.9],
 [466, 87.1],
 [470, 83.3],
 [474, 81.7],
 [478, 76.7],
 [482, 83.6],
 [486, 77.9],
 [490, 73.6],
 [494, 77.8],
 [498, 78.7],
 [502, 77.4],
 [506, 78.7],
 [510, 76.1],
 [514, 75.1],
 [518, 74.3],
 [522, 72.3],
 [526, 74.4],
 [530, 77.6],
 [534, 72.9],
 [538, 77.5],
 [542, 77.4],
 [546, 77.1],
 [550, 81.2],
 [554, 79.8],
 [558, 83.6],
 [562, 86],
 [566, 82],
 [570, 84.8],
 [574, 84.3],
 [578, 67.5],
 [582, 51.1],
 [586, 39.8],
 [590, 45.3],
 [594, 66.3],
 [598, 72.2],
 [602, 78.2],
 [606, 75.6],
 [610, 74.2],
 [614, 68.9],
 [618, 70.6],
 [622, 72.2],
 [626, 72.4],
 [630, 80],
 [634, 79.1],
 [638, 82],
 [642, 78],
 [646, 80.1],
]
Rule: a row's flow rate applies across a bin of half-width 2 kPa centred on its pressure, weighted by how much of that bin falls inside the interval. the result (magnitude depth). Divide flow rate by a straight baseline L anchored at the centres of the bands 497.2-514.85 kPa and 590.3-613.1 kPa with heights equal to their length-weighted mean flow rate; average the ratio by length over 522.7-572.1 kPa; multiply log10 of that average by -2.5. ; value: -0.069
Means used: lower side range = 77.2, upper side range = 71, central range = 79.3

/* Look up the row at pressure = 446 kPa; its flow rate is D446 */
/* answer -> 94.6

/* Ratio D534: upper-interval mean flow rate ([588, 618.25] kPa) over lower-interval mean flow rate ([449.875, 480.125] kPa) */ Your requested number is 0.79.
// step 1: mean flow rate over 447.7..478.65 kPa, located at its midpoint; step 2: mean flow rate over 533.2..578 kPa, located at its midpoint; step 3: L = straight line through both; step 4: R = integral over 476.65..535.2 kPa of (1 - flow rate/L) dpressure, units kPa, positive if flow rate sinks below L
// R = 5.5 kPa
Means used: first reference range 88.1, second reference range 80.2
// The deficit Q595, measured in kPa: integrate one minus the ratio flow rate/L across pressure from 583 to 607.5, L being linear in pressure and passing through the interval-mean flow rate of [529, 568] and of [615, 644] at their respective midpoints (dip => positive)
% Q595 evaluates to 4.84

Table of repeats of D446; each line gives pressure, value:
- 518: 74.3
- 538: 77.5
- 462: 91.9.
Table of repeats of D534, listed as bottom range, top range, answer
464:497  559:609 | 0.87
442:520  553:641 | 0.88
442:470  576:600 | 0.62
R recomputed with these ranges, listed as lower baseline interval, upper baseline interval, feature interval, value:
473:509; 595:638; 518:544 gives 0.6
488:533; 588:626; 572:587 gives 2.0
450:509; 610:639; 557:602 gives 4.6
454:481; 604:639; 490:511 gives 1.5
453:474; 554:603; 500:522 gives 1.4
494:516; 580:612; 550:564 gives -2.8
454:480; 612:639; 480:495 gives 1.1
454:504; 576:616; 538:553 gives -1.4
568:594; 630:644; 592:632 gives -0.6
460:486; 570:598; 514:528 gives 0.1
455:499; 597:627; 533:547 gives 0.3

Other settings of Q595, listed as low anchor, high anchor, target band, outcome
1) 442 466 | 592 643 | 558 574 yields -0.8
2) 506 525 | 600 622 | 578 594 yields 5.0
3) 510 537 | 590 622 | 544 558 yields -1.3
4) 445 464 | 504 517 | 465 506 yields 2.1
